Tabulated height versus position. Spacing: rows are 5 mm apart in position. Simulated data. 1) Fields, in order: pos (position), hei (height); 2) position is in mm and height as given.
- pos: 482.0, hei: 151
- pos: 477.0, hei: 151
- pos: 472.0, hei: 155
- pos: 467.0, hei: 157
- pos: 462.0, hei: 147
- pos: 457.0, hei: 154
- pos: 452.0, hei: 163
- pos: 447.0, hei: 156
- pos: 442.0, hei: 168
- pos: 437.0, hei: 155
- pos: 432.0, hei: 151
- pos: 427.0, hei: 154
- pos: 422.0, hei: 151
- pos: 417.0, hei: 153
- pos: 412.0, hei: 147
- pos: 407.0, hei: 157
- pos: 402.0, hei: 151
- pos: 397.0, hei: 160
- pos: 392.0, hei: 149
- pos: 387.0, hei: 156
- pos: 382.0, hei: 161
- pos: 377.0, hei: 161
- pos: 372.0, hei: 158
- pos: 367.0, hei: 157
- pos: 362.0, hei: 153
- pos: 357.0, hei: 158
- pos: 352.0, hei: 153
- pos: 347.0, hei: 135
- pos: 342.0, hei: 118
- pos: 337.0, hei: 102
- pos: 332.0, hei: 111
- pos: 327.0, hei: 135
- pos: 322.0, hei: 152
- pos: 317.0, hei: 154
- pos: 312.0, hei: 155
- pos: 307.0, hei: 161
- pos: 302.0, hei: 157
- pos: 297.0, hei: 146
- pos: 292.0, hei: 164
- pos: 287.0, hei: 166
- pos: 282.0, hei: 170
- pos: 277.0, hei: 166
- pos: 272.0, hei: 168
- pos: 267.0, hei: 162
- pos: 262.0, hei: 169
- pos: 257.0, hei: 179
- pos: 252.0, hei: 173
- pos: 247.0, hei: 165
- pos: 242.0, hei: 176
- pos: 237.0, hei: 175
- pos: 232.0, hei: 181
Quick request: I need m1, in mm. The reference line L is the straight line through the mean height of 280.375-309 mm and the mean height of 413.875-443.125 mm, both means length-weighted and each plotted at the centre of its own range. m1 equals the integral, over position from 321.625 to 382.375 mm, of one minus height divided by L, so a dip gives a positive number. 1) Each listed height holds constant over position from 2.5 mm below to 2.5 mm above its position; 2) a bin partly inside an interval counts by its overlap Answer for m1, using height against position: 6.2 mm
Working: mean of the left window 160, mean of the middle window 142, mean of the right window 155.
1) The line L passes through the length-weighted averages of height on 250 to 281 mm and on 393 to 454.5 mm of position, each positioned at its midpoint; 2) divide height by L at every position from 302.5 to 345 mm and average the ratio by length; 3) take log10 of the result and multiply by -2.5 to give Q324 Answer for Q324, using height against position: 0.20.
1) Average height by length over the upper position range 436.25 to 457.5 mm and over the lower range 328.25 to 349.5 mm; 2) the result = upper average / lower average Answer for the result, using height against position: 1.36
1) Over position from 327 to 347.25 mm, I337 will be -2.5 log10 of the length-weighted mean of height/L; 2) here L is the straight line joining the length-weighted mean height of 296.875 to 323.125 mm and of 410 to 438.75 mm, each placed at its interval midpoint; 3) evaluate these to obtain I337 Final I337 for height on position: 0.30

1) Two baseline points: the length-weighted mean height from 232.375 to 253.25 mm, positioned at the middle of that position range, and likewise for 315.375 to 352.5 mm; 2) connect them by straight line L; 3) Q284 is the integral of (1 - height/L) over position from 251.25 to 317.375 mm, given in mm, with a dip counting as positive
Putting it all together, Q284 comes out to -4.27 mm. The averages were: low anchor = 173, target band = 164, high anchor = 131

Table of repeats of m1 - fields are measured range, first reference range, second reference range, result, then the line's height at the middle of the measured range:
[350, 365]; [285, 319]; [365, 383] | 0.4 mm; 159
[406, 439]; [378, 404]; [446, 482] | 0.6 mm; 155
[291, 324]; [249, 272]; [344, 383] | 1.5 mm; 163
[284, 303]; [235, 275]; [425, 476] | 1.0 mm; 168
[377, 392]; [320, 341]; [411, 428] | -1.8 mm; 141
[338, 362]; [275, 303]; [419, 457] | 3.0 mm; 160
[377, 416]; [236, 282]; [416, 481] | 1.1 mm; 159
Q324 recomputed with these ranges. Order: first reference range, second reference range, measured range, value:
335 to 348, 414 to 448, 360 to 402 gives -0.17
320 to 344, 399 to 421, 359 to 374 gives -0.15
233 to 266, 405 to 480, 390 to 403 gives 0.04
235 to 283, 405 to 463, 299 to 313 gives 0.06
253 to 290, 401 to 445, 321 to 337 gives 0.28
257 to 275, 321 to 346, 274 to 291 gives -0.07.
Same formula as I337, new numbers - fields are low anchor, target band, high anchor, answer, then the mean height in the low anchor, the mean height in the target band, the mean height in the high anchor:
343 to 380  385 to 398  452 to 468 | -0.01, 152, 154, 154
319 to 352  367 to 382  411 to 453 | -0.15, 128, 159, 155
